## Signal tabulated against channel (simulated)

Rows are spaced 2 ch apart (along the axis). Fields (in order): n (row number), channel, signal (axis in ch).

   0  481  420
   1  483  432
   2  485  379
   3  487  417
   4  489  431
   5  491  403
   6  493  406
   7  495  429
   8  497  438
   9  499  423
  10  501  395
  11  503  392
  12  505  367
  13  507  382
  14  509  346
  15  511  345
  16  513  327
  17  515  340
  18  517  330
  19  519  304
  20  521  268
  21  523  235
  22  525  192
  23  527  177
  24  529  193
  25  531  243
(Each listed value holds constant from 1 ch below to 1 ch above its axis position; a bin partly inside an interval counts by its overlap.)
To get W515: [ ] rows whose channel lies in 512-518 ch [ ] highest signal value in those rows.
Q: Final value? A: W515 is 340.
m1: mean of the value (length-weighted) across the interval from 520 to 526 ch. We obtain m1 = 232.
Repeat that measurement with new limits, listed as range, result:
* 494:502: 421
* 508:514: 339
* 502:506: 380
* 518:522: 286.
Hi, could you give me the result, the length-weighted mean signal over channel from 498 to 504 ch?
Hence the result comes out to 403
